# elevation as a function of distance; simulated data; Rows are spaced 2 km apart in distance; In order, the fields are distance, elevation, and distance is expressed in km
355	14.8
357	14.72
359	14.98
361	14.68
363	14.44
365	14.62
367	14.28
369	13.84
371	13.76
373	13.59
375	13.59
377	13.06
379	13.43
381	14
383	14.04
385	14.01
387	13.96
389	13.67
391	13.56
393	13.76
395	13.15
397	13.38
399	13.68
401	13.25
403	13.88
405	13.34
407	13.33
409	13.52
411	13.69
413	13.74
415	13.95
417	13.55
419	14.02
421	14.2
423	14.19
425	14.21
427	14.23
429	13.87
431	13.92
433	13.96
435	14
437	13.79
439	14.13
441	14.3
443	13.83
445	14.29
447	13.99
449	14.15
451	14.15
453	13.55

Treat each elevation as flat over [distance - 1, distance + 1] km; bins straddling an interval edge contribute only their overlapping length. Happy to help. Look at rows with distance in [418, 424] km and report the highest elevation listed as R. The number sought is 14.2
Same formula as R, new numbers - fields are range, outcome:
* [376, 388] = 14.04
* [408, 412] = 13.69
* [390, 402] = 13.76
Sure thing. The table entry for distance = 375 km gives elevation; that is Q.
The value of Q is 13.59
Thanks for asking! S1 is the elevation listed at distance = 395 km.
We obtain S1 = 13.15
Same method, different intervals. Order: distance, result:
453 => 13.55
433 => 13.96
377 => 13.06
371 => 13.76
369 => 13.84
